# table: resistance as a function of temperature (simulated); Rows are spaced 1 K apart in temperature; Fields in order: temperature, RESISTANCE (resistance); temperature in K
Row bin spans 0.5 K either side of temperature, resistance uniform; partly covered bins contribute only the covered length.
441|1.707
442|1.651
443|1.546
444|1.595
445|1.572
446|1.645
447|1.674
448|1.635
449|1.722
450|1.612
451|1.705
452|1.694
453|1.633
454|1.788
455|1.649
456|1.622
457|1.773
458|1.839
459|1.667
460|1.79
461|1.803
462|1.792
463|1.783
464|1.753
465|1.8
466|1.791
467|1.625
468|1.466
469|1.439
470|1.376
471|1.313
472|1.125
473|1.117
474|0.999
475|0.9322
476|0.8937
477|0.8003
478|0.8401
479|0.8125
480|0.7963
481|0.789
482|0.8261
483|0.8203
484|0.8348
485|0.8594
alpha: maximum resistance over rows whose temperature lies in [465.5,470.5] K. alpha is 1.791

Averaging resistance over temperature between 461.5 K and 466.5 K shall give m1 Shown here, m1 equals 1.78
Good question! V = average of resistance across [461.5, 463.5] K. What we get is 1.79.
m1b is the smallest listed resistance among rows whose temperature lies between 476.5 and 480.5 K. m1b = 0.7963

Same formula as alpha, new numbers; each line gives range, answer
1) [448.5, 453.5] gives 1.722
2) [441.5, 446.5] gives 1.651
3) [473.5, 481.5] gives 0.999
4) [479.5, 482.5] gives 0.8261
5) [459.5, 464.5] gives 1.803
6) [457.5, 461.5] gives 1.839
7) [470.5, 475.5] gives 1.313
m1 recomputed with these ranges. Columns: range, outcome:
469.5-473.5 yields 1.23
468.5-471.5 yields 1.38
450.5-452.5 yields 1.7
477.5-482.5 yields 0.813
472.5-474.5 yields 1.06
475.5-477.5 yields 0.847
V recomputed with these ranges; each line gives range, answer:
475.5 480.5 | 0.829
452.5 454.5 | 1.71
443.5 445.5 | 1.58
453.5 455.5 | 1.72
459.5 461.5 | 1.8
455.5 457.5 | 1.7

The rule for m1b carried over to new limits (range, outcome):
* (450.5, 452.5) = 1.694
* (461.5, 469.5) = 1.439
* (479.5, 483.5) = 0.789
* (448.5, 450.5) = 1.612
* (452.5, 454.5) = 1.633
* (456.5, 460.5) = 1.667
